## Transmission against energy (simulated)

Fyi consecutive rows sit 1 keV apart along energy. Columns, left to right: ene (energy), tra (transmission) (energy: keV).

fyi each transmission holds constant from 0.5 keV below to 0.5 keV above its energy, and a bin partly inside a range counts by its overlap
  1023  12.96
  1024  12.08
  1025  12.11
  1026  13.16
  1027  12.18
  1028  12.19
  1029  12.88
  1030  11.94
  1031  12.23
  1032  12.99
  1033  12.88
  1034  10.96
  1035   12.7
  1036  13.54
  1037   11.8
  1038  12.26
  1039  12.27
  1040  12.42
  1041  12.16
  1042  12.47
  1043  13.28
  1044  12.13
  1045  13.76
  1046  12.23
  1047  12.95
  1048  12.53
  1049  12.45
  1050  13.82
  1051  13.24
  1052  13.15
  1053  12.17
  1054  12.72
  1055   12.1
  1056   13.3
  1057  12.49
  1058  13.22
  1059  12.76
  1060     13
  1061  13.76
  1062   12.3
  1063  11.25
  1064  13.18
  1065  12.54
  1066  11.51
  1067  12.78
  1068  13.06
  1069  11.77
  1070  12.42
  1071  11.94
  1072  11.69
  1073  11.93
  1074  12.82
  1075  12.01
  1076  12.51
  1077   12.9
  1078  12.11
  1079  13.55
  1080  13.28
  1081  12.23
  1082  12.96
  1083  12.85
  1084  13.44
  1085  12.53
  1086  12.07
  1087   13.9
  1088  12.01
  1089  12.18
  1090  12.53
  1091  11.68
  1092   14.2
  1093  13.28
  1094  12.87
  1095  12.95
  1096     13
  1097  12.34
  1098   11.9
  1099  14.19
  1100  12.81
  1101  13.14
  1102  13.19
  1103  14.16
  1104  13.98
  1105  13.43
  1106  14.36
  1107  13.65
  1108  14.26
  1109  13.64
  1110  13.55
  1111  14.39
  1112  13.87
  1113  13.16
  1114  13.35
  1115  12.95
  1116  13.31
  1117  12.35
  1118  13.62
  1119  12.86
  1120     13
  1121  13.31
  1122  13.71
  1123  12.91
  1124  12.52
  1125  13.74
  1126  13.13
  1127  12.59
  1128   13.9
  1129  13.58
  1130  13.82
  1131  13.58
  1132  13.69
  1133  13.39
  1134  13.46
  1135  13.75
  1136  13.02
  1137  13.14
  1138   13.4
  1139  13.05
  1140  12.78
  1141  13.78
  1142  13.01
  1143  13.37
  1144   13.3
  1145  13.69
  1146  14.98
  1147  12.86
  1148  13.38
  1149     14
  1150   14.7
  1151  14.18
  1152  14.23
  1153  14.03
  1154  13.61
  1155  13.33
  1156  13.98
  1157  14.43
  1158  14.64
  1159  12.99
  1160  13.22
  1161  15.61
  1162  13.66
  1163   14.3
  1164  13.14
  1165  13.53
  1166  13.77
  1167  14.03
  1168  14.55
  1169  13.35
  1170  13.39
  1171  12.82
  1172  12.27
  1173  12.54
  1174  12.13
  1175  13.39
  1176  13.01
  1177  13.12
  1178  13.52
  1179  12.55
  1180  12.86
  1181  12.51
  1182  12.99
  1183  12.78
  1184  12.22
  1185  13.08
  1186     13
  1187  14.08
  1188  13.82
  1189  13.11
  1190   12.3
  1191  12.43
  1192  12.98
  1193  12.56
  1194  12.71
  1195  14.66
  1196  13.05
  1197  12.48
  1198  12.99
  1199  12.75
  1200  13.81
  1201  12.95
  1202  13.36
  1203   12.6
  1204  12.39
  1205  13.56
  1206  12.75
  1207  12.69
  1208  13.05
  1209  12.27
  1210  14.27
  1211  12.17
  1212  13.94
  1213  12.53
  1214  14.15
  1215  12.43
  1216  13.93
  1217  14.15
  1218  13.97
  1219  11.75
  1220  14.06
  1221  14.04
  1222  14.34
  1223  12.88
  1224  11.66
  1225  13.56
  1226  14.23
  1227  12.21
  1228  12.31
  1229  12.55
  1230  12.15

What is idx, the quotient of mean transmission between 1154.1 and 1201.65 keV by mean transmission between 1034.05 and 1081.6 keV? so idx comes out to 1.05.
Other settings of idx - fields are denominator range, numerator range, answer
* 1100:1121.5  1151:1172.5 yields 1.02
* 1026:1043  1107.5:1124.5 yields 1.07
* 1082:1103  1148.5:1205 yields 1.03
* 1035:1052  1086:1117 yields 1.04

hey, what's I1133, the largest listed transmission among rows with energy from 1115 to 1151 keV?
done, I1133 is 14.98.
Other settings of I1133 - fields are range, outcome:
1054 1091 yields 13.9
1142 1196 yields 15.61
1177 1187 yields 14.08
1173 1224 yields 14.66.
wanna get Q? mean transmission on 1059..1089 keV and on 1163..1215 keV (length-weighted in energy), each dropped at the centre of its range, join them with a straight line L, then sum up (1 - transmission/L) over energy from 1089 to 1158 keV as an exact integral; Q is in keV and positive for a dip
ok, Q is -3.5 keV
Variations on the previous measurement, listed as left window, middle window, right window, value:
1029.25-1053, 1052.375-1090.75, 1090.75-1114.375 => 1.3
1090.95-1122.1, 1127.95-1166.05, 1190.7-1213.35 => -1.4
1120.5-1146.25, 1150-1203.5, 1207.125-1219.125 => 0.0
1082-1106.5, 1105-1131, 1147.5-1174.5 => -0.3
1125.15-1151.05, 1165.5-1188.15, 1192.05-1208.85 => 0.2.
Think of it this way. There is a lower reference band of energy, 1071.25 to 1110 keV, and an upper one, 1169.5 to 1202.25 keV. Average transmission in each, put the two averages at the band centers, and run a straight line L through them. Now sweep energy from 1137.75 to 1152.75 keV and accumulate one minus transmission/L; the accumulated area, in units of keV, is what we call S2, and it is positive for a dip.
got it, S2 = -0.80 keV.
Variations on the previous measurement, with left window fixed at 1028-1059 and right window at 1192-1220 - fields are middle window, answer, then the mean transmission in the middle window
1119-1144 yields -0.80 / 13.3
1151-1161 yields -0.74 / 13.9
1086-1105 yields -0.32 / 13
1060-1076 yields 0.44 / 12.4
